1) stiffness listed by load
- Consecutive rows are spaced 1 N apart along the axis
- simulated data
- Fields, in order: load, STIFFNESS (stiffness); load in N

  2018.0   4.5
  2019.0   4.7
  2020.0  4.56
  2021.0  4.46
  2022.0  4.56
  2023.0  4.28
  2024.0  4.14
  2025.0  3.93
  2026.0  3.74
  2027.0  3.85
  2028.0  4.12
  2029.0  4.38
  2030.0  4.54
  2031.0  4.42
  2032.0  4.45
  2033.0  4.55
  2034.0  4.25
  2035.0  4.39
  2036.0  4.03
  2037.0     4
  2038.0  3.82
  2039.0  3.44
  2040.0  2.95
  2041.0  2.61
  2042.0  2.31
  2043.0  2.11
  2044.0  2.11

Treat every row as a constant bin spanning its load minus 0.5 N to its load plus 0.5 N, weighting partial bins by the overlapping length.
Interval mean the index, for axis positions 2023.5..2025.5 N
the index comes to 4.04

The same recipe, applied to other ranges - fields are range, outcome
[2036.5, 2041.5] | 3.36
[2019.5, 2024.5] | 4.4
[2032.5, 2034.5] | 4.4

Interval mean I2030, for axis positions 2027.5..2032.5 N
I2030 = 4.38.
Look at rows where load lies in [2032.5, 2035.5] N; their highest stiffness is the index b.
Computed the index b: 4.55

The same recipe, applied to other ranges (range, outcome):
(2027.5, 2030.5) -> 4.54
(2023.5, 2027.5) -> 4.14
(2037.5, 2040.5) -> 3.82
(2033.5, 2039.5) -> 4.39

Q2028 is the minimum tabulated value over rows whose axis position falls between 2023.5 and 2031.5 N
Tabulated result 3.74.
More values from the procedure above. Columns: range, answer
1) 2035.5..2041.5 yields 2.61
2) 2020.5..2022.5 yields 4.46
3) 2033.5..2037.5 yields 4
